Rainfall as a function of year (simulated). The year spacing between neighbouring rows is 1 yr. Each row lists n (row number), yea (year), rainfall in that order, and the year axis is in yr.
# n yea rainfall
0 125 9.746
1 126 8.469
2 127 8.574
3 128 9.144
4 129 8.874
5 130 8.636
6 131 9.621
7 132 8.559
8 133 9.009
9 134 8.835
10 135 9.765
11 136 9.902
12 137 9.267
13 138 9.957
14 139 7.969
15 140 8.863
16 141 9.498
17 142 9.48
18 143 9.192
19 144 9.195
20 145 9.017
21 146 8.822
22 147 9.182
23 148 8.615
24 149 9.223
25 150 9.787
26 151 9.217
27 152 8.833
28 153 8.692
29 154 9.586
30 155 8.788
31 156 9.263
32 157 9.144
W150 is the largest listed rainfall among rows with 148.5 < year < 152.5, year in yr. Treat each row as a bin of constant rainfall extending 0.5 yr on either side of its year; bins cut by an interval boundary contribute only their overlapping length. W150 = 9.787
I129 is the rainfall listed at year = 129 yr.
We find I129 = 8.874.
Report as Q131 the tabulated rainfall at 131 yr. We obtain 9.621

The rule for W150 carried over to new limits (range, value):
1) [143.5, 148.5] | 9.195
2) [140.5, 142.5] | 9.498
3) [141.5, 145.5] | 9.48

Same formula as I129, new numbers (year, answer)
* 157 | 9.144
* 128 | 9.144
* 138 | 9.957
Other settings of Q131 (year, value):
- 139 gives 7.969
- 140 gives 8.863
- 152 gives 8.833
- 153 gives 8.692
